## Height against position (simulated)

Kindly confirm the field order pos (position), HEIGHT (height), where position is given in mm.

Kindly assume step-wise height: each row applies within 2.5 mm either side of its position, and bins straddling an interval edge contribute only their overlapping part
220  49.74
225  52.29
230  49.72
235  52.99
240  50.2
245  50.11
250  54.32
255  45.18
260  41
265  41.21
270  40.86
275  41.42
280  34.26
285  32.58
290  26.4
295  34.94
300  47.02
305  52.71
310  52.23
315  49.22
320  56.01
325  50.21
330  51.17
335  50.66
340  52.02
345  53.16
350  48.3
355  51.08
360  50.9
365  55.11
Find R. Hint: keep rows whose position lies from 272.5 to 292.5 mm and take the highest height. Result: 41.42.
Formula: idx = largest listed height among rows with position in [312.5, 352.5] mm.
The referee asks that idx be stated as 56.01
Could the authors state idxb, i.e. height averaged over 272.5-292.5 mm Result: 33.7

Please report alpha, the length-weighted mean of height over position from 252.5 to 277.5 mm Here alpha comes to 41.9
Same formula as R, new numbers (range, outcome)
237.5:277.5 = 54.32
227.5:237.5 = 52.99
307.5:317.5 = 52.23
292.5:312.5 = 52.71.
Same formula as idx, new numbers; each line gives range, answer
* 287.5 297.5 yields 34.94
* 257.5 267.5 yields 41.21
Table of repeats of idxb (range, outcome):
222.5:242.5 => 51.3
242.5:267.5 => 46.4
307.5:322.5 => 52.5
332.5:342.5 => 51.3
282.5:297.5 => 31.3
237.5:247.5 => 50.2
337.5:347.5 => 52.6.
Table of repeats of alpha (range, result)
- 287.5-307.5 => 40.3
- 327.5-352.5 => 51.1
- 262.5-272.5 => 41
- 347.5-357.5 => 49.7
